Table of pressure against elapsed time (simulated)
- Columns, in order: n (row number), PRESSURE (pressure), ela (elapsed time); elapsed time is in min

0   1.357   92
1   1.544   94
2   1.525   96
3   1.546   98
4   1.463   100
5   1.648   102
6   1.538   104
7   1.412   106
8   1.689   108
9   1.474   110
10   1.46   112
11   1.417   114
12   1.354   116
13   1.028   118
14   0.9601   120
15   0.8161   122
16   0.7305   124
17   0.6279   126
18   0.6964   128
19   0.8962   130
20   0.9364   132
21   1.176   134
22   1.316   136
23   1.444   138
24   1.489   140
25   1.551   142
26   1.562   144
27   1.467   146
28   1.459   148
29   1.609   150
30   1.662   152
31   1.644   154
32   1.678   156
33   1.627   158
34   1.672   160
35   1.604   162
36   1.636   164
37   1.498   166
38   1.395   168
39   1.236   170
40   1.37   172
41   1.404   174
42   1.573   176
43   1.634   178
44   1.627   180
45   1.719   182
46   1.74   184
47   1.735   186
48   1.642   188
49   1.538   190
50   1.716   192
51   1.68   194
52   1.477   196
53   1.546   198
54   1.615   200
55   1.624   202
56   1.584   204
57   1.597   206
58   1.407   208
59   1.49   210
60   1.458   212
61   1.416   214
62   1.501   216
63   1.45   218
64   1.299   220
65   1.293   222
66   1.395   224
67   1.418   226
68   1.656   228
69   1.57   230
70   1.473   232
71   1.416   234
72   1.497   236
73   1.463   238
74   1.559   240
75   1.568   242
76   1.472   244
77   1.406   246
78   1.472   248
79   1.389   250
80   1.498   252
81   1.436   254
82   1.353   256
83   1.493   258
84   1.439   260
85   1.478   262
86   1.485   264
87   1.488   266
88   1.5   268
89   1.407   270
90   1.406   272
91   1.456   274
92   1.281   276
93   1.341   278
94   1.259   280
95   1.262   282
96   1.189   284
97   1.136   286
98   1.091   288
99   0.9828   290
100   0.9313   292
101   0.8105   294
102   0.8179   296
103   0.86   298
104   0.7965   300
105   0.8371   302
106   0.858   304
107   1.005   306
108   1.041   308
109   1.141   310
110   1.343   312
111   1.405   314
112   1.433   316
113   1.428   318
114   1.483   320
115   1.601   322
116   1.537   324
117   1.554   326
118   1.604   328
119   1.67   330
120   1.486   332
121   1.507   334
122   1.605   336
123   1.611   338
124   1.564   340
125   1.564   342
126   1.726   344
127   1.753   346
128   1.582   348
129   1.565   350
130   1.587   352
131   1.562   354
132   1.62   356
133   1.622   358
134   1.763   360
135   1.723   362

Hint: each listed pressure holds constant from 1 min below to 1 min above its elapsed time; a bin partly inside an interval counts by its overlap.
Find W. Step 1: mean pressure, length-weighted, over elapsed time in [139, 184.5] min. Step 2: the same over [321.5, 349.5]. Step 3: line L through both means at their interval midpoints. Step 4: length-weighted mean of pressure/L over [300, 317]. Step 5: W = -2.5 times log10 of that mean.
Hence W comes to 0.388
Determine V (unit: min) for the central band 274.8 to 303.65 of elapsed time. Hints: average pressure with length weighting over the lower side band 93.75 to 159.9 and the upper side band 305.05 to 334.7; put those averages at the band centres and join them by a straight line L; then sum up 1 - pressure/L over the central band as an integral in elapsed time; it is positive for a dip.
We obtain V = 7.5 min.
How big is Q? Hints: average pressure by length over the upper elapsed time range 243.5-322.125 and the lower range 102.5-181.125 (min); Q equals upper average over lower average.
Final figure 0.92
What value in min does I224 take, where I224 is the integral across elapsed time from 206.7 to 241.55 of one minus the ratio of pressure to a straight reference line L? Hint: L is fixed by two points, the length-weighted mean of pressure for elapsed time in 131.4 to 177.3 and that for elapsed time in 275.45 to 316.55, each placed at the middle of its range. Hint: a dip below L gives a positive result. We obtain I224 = -4.8 min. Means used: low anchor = 1.48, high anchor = 1.08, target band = 1.46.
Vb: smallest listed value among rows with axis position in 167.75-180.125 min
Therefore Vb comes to 1.236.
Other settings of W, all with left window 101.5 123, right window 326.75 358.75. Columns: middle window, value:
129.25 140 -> 0.15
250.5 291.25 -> 0.13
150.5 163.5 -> -0.18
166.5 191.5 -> -0.10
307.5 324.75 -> 0.14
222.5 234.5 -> -0.01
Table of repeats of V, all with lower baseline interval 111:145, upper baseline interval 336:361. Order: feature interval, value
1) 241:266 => -0.7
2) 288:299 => 4.4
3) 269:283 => 1.2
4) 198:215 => -2.7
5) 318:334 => 0.3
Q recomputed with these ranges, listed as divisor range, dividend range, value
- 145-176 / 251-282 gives 0.92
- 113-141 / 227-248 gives 1.42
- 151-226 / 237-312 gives 0.81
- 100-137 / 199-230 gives 1.25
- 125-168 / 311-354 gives 1.11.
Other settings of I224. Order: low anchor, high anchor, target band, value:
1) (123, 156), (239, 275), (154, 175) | -3.21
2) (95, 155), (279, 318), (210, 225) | -2.77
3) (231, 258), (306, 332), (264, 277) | 0.19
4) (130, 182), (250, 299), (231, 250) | -2.07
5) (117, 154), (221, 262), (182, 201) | -4.21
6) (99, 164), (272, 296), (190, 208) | -4.64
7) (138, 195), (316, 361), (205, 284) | 7.07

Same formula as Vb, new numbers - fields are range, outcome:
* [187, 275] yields 1.293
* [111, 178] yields 0.6279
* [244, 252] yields 1.389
